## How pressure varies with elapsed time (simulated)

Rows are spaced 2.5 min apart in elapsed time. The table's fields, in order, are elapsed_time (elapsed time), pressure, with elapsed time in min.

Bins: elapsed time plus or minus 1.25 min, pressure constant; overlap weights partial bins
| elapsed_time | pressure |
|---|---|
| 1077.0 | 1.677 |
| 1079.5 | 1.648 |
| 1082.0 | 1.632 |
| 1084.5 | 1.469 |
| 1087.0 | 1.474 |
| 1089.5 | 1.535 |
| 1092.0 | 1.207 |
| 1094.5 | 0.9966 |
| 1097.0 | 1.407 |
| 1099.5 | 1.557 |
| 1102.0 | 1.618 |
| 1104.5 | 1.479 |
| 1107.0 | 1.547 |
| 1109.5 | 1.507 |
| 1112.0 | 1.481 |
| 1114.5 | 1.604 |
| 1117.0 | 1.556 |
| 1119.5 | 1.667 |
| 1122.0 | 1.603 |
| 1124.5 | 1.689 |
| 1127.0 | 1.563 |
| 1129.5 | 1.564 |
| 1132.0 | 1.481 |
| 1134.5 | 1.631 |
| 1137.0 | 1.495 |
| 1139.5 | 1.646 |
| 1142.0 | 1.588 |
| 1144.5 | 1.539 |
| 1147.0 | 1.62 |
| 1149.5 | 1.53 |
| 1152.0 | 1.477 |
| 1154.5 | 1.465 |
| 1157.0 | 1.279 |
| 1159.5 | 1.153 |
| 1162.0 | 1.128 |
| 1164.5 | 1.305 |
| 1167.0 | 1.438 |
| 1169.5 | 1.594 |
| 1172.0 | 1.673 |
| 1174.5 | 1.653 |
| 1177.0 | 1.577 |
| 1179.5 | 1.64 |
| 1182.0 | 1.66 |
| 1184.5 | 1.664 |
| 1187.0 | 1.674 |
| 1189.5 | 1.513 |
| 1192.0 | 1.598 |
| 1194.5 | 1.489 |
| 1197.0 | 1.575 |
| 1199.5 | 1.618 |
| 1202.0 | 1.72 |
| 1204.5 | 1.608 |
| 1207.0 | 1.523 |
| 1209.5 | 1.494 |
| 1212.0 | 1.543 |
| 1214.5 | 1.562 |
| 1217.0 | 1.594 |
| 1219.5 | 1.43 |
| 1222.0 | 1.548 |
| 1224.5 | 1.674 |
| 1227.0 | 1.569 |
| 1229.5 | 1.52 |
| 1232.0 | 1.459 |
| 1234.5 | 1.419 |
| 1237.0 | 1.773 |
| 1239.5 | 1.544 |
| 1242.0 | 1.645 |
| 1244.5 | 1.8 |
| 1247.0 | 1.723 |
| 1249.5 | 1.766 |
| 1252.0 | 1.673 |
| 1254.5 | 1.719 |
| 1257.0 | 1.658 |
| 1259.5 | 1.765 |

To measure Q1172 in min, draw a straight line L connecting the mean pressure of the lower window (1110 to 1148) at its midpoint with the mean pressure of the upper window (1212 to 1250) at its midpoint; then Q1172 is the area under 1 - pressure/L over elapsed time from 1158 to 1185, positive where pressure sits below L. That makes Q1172 1.6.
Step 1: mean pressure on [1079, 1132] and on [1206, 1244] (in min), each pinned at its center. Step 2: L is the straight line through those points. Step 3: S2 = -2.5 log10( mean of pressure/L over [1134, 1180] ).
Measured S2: 0.03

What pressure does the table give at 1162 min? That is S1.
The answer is 1.128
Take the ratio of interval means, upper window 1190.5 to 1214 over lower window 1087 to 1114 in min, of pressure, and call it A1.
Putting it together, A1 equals 1.09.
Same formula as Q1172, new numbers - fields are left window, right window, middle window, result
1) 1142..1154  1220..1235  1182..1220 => -1.1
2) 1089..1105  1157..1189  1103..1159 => -3.9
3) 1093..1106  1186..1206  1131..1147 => -0.9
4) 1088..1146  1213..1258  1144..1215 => 1.9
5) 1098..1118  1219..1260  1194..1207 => 0.0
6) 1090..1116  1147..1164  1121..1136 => -2.0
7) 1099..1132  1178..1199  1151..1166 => 2.7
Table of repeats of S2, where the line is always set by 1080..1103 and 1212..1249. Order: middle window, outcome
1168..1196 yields -0.05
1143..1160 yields 0.04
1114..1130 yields -0.10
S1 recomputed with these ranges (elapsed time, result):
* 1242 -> 1.645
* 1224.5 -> 1.674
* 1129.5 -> 1.564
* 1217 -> 1.594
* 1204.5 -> 1.608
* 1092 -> 1.207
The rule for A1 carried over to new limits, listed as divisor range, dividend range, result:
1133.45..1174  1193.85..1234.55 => 1.05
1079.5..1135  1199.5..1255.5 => 1.06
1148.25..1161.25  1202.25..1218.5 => 1.14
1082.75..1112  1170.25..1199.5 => 1.12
